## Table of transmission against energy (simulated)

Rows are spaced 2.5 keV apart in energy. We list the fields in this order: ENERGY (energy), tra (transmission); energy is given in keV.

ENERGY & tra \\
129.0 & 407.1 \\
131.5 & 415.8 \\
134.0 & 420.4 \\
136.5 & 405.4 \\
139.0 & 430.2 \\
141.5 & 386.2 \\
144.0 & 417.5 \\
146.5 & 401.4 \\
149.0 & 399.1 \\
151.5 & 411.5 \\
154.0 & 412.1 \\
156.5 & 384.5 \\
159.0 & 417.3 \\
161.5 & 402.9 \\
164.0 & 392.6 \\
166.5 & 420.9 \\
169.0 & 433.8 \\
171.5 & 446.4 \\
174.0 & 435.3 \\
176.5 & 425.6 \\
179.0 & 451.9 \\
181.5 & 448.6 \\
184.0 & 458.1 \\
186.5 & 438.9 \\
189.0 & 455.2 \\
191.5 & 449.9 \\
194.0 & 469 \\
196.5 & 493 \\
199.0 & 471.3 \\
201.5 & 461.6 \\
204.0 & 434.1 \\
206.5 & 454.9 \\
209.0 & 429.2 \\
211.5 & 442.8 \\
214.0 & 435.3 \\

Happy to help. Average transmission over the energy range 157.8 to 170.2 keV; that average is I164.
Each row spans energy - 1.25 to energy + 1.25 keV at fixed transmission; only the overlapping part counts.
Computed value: 413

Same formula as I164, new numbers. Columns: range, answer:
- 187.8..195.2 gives 458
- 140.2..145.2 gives 402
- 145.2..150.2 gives 400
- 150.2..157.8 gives 403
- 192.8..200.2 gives 478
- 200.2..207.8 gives 450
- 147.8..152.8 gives 405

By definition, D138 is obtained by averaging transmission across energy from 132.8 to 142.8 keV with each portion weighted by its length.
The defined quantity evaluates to 411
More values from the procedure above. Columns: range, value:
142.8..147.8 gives 409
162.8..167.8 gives 407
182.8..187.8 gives 448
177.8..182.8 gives 450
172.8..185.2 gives 444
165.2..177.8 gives 432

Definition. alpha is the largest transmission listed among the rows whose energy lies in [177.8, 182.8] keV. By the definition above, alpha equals 451.9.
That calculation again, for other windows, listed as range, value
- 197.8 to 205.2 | 471.3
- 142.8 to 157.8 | 417.5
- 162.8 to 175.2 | 446.4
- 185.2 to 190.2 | 455.2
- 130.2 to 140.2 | 430.2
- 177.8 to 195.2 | 469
